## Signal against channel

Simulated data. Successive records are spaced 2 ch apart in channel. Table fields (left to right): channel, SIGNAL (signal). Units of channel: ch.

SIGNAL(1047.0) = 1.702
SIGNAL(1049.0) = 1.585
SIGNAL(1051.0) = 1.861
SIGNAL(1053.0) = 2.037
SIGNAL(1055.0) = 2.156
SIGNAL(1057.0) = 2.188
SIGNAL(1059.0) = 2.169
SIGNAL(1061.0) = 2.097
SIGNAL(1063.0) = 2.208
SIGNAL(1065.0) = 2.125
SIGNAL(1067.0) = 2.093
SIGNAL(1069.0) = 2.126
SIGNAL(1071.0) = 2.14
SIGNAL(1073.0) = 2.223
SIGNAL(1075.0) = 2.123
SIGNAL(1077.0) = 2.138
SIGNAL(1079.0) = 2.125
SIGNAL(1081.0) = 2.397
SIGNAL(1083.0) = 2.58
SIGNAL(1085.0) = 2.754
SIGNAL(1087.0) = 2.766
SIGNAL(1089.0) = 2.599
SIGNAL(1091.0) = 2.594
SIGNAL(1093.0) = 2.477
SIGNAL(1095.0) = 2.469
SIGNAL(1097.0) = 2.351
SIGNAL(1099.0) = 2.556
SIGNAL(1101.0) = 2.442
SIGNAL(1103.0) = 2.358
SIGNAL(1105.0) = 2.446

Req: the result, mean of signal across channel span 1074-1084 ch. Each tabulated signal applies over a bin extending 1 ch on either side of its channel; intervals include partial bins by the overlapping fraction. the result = 2.27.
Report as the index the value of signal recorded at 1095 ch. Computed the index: 2.469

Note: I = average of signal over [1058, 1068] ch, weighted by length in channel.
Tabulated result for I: 2.14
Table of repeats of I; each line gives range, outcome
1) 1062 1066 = 2.17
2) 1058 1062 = 2.13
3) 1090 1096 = 2.51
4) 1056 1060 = 2.18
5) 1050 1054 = 1.95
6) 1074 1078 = 2.13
